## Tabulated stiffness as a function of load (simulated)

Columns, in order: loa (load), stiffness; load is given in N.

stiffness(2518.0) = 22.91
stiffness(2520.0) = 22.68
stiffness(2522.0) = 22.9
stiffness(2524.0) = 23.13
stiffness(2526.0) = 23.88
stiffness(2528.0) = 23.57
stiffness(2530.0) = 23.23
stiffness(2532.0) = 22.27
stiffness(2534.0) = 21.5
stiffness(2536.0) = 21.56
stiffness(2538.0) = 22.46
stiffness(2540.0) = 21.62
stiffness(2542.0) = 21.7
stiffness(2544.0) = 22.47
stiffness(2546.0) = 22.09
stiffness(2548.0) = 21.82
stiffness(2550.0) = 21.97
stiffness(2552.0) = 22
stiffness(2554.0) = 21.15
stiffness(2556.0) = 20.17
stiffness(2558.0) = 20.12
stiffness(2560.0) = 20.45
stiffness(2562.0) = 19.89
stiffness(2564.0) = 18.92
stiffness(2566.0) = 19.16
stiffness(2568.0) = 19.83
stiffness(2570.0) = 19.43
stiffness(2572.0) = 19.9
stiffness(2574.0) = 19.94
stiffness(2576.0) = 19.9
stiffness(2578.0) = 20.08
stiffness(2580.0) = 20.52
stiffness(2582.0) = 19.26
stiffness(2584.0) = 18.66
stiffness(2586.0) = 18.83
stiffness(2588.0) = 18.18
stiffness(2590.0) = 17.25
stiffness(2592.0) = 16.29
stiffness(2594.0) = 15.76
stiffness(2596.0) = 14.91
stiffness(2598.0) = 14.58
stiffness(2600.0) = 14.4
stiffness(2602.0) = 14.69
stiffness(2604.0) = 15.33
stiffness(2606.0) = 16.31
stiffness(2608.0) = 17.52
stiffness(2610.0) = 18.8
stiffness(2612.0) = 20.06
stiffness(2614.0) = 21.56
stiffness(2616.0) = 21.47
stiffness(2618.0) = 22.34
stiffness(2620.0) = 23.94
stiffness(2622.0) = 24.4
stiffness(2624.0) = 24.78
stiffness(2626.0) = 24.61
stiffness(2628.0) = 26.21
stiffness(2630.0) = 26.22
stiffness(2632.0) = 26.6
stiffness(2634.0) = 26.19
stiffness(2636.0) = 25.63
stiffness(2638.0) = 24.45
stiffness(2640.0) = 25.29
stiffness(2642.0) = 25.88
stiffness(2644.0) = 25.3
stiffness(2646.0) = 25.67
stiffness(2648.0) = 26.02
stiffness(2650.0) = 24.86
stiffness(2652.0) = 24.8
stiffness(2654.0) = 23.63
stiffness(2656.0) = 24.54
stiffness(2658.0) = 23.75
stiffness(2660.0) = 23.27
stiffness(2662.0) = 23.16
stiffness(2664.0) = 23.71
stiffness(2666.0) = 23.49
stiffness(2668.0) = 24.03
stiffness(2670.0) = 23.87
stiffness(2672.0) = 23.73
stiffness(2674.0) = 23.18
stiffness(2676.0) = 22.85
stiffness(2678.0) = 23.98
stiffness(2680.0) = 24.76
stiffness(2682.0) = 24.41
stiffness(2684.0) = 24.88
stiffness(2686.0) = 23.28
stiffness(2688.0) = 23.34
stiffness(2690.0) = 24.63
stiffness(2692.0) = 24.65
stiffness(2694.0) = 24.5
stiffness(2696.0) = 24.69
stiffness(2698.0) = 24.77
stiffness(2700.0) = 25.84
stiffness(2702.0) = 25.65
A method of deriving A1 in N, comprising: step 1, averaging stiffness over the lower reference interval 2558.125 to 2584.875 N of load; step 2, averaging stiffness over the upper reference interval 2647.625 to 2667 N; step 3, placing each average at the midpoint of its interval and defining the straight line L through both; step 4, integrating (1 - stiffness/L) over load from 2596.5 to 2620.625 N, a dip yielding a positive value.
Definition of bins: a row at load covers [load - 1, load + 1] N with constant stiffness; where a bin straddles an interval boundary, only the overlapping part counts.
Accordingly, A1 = 3.77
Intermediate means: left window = 19.7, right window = 24.1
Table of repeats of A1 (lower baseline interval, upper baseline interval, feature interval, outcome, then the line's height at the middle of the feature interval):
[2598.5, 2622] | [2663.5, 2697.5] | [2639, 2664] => -3.2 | 21.9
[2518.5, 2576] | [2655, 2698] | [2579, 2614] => 8.0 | 22.4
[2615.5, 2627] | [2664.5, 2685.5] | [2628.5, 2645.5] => -1.4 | 23.7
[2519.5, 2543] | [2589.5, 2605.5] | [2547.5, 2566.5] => -0.8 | 19.8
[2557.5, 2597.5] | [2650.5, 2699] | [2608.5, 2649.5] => -5.0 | 21.6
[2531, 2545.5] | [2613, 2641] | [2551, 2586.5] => 4.5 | 22.8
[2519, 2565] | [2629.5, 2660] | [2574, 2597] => 4.9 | 23.2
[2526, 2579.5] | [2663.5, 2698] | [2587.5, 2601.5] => 4.0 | 22.1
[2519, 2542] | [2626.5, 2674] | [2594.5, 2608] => 4.9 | 23.9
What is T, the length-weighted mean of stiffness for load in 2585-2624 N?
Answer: 18.4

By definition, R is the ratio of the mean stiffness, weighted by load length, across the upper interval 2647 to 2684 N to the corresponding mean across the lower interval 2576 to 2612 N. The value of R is 1.4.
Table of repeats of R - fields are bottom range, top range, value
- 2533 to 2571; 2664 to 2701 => 1.15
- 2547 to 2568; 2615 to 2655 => 1.21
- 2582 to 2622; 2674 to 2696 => 1.33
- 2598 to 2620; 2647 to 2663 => 1.32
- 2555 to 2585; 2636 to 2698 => 1.23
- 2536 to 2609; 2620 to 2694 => 1.28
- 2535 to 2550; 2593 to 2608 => 0.70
